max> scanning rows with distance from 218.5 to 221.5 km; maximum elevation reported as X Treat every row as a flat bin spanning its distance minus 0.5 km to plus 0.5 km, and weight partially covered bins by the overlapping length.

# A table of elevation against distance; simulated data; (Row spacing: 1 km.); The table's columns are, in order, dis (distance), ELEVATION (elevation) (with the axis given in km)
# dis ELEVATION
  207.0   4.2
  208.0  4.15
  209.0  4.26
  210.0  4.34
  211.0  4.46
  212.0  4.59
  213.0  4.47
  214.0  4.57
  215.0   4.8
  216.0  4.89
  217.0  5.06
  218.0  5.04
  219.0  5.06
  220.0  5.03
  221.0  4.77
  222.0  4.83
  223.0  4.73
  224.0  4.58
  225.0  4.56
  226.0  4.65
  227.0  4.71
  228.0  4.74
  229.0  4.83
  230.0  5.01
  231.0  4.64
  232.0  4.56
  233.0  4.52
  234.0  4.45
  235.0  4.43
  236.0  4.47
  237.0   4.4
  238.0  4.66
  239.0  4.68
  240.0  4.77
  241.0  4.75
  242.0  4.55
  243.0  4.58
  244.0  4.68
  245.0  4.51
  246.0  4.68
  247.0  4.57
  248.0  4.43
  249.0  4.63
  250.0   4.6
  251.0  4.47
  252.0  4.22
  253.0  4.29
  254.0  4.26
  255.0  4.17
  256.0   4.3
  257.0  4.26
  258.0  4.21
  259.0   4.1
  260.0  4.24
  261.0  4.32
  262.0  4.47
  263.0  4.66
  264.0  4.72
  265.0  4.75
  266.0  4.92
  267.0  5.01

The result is 5.06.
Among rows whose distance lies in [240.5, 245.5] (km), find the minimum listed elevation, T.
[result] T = 4.51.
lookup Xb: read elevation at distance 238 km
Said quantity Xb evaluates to 4.66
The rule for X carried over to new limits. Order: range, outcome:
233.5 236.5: 4.47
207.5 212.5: 4.59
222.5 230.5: 5.01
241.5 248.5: 4.68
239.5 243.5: 4.77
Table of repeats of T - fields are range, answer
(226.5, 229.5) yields 4.71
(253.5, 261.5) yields 4.1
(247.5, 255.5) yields 4.17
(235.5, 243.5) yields 4.4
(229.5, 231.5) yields 4.64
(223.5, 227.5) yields 4.56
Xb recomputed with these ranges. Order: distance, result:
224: 4.58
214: 4.57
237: 4.4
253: 4.29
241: 4.75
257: 4.26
